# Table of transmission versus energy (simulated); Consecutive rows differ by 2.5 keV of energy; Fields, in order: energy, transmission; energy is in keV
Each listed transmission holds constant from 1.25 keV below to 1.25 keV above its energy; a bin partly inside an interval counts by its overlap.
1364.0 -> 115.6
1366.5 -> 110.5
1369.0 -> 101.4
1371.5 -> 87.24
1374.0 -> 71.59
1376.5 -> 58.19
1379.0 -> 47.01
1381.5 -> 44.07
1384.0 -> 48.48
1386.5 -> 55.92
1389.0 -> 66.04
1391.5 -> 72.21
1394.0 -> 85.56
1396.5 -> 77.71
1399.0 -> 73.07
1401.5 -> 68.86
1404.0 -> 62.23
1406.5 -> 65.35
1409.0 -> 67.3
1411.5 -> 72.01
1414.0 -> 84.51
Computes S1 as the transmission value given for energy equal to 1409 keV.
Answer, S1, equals 67.3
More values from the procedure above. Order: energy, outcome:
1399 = 73.07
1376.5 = 58.19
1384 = 48.48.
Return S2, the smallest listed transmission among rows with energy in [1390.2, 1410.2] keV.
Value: 62.23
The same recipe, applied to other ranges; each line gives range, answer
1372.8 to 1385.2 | 44.07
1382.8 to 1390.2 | 48.48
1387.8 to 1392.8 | 66.04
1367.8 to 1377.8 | 58.19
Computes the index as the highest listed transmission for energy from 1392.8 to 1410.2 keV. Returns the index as 85.56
